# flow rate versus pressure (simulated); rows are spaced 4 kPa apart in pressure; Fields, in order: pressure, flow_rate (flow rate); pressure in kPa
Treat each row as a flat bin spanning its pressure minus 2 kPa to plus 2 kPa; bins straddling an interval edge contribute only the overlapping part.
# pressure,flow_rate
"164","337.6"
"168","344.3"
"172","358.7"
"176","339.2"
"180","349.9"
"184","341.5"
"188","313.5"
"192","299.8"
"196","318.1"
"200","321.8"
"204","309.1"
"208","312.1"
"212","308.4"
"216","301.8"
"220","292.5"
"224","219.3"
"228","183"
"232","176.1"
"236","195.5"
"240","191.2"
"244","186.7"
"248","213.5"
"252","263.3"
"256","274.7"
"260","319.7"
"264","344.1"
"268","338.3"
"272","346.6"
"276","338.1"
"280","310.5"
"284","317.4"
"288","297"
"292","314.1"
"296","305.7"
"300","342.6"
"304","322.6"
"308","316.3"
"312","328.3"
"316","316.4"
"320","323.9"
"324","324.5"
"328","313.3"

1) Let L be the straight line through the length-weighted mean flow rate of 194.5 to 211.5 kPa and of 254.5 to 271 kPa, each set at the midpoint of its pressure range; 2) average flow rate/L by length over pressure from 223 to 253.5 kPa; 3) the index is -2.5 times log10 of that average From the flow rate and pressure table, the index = 0.50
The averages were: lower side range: 315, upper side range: 322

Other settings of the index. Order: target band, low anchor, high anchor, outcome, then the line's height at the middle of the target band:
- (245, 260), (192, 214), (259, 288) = 0.258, 324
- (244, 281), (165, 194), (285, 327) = 0.089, 325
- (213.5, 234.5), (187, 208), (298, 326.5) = 0.317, 315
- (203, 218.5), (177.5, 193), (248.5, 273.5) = 0.049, 321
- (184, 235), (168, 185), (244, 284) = 0.179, 330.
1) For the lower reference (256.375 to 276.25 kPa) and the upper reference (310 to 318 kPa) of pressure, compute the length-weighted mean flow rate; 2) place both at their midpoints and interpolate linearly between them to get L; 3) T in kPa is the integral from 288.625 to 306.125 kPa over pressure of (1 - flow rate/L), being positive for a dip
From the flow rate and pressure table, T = 0.35 kPa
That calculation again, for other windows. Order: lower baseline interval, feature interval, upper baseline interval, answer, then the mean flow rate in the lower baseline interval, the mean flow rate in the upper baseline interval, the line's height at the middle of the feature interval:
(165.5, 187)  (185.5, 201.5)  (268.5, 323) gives 1.3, 345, 322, 342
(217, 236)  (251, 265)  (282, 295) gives -1.8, 220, 309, 265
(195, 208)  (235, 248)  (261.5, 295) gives 5.1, 316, 325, 321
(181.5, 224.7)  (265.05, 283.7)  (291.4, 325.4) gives -0.9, 307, 322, 317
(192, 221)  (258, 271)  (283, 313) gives -0.8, 309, 318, 315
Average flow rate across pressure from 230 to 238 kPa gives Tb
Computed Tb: 186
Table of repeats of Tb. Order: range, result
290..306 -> 321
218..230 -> 232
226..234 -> 180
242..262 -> 252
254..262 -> 297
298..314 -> 327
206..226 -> 287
